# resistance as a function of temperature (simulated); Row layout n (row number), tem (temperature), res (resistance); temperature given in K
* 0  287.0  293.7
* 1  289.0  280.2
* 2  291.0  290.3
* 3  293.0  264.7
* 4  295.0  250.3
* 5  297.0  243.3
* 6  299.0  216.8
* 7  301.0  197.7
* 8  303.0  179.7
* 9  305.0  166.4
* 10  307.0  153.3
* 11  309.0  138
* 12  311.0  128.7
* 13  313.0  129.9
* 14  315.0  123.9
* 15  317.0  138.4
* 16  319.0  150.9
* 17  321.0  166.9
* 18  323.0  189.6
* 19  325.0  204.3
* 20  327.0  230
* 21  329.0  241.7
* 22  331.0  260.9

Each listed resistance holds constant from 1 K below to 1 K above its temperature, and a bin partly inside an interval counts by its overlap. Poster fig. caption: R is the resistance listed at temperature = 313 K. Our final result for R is 129.9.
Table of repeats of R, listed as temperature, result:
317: 138.4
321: 166.9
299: 216.8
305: 166.4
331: 260.9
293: 264.7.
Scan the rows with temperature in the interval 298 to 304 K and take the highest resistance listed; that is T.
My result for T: 216.8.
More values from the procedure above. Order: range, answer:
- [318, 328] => 230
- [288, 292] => 290.3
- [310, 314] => 129.9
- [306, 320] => 153.3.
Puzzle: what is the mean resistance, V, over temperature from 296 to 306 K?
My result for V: 201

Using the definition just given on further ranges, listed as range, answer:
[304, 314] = 143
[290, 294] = 278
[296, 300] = 230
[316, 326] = 170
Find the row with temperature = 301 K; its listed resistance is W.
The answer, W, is 197.7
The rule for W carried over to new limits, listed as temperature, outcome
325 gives 204.3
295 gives 250.3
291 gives 290.3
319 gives 150.9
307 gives 153.3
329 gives 241.7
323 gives 189.6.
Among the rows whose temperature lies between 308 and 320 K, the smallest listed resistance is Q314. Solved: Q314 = 123.9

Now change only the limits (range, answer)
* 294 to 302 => 197.7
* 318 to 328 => 150.9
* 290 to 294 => 264.7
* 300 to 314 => 128.7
